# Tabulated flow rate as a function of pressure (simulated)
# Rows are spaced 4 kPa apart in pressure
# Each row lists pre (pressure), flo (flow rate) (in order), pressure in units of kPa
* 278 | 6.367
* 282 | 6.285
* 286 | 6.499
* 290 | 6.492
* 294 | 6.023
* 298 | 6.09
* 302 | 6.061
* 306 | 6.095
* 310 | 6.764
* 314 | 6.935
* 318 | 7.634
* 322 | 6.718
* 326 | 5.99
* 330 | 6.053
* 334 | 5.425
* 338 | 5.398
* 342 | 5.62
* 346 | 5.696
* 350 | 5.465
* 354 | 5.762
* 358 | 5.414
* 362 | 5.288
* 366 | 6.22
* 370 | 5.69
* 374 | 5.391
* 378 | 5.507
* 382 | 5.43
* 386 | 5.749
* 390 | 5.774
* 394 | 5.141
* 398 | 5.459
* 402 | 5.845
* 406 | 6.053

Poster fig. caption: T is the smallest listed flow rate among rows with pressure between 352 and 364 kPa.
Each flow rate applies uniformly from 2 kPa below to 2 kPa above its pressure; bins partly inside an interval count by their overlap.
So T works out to 5.288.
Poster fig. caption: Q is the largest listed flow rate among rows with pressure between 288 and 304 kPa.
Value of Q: 6.492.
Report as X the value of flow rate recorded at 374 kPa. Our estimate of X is 5.391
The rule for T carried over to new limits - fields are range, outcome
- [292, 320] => 6.023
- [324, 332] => 5.99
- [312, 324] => 6.718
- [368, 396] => 5.141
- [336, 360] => 5.398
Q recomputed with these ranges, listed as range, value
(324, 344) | 6.053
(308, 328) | 7.634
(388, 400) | 5.774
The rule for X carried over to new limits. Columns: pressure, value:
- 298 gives 6.09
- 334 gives 5.425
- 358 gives 5.414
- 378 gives 5.507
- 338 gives 5.398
